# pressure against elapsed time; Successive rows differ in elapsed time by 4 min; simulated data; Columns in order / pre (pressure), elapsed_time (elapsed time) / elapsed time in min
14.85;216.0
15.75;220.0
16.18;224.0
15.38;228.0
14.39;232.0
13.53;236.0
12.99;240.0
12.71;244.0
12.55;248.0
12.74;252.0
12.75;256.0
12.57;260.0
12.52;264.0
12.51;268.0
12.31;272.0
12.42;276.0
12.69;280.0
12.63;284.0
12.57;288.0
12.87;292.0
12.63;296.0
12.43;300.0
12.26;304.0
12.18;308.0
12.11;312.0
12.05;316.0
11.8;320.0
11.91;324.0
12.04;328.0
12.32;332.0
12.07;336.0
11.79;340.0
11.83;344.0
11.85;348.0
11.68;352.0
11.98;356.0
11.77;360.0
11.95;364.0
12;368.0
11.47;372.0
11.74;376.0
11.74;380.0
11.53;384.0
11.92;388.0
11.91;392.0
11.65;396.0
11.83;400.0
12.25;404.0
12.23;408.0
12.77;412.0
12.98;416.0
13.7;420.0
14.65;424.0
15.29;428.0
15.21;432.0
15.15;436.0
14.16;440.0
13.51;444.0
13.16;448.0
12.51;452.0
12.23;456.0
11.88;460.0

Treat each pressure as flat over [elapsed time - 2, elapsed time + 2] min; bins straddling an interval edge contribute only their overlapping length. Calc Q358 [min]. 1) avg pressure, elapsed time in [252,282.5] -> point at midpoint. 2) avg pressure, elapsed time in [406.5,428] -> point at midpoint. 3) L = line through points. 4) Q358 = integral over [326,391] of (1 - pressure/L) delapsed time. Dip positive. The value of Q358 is 6.2 min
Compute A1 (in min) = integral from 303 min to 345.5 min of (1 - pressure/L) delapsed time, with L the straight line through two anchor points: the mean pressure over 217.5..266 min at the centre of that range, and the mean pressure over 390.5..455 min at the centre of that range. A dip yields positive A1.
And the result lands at 4.7 min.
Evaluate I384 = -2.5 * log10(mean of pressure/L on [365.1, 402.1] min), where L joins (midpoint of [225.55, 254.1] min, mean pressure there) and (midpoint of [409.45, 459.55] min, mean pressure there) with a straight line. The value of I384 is 0.162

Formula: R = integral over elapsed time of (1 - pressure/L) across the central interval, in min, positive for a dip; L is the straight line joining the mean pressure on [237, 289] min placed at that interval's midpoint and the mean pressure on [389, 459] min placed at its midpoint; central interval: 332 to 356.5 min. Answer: 1.9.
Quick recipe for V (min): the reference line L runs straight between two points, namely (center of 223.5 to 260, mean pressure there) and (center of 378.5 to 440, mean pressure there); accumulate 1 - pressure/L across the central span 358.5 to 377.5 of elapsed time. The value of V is 2.0 min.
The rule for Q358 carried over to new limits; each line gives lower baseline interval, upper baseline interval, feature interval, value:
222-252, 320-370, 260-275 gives 0.98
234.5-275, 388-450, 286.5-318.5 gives 1.25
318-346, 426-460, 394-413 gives 1.48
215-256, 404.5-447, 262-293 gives 3.18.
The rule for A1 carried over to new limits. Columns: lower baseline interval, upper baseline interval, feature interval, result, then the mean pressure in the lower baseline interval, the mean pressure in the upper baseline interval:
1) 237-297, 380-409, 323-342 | 0.3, 12.6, 11.9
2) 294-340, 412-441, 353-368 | 1.3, 12.1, 14.3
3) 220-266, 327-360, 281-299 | 0.2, 13.6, 11.9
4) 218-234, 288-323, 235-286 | 5.0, 15.4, 12.3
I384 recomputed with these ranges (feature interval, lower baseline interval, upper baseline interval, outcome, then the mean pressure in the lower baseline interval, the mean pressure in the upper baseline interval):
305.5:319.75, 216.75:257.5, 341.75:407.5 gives 0.06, 13.9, 11.8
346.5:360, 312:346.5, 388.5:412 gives 0.02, 12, 12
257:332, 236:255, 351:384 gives 0.00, 12.8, 11.8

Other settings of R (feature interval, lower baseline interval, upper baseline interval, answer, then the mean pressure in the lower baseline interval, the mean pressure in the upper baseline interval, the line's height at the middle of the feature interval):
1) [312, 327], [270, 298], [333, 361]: 0.3 min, 12.6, 11.9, 12.2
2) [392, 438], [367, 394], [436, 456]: -2.6 min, 11.7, 13.4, 12.6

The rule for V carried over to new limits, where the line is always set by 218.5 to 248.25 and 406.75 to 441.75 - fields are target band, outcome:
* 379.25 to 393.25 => 2.31 min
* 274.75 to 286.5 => 1.34 min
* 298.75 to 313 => 1.94 min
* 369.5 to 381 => 2.00 min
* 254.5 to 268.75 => 1.64 min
